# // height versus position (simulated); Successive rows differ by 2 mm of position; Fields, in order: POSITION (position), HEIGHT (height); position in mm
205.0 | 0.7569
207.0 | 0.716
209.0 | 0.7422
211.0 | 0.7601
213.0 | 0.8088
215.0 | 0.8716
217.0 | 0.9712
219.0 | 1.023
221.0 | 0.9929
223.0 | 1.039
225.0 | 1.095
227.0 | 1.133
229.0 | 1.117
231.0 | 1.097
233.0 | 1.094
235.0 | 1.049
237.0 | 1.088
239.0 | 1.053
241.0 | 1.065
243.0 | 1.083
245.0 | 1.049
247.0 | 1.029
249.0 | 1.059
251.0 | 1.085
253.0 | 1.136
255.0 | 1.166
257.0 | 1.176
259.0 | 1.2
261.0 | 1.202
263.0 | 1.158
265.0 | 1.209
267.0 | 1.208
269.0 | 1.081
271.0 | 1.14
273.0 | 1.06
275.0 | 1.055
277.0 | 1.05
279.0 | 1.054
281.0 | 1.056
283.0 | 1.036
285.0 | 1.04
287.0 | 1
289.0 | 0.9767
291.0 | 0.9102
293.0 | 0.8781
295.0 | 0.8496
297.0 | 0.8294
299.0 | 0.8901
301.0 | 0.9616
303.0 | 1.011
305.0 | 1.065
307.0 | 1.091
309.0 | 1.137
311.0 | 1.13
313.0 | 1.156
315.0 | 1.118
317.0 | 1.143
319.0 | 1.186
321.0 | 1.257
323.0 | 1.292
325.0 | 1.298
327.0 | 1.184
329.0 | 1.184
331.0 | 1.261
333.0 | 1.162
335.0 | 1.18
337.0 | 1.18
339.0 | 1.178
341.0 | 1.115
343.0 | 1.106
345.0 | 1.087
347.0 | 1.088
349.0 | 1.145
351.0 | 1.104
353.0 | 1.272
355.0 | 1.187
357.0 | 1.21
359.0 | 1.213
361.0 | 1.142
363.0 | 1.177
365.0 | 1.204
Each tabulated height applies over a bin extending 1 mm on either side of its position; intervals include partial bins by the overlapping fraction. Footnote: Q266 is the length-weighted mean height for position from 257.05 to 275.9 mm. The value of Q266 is 1.15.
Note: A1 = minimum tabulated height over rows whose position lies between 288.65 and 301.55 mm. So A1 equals 0.8294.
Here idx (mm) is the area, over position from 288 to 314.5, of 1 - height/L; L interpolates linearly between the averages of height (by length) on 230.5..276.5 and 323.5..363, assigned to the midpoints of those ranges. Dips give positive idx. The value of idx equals 3.5 mm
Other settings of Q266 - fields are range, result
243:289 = 1.1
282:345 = 1.09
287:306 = 0.934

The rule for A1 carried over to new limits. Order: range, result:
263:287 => 1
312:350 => 1.087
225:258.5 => 1.029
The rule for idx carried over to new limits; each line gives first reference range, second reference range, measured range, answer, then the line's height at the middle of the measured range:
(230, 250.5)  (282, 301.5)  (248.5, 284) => -4.18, 1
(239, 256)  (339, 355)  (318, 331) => -1.28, 1.12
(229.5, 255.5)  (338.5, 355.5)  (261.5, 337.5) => 1.47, 1.11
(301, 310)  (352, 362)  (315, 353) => -1.20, 1.14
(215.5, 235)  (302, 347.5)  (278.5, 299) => 2.99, 1.12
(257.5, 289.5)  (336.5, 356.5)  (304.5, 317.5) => 0.03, 1.12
